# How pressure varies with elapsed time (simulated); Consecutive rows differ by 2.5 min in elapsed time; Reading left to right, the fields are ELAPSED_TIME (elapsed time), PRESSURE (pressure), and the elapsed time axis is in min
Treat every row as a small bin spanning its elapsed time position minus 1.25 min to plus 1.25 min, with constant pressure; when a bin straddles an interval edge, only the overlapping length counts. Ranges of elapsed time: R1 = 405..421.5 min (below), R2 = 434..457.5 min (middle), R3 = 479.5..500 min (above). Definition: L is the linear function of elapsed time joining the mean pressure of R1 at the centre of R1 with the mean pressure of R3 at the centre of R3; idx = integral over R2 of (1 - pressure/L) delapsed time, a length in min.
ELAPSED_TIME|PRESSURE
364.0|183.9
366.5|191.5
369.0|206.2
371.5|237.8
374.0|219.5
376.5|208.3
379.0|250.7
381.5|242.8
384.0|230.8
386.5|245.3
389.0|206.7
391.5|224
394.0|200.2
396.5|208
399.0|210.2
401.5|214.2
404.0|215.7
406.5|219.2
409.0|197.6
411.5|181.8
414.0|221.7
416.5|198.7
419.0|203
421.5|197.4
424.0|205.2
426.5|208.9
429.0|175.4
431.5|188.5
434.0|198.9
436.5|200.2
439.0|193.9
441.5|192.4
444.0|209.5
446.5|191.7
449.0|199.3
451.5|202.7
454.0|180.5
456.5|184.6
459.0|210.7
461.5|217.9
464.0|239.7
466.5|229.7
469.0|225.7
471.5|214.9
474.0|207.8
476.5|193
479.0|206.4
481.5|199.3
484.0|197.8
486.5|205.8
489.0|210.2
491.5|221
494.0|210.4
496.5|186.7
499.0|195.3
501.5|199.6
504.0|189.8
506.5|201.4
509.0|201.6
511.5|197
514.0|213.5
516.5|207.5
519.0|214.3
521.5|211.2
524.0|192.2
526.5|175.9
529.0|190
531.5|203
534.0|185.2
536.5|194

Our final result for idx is 0.9 min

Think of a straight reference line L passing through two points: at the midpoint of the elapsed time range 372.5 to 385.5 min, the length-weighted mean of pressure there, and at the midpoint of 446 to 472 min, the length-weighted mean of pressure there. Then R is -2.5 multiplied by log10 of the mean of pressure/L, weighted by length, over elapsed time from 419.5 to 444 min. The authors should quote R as 0.11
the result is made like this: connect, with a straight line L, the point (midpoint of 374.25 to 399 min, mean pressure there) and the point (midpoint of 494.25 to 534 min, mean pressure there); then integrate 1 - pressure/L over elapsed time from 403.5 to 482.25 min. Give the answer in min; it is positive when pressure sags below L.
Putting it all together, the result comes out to 3.2 min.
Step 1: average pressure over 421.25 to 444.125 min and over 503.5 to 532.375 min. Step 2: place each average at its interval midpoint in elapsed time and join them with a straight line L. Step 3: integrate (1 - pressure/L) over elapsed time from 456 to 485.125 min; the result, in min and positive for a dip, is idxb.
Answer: -2.0 min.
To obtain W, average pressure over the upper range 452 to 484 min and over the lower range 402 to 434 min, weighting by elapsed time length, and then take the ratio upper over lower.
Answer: 1.04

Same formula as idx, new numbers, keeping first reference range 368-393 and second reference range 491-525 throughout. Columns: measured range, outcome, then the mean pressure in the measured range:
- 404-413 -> 0.8 min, 202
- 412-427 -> 1.0 min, 204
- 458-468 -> -0.6 min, 225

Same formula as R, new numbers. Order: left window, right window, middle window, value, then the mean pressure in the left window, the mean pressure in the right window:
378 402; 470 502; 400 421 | 0.07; 223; 204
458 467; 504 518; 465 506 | 0.04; 224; 203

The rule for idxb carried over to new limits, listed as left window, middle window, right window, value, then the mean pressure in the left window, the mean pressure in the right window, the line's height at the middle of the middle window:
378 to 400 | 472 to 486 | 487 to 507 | 0.3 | 224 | 202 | 206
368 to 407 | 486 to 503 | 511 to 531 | 0.1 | 221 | 200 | 205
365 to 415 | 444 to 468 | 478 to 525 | 0.2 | 216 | 203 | 209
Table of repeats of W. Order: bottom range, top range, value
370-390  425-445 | 0.85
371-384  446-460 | 0.84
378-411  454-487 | 0.95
